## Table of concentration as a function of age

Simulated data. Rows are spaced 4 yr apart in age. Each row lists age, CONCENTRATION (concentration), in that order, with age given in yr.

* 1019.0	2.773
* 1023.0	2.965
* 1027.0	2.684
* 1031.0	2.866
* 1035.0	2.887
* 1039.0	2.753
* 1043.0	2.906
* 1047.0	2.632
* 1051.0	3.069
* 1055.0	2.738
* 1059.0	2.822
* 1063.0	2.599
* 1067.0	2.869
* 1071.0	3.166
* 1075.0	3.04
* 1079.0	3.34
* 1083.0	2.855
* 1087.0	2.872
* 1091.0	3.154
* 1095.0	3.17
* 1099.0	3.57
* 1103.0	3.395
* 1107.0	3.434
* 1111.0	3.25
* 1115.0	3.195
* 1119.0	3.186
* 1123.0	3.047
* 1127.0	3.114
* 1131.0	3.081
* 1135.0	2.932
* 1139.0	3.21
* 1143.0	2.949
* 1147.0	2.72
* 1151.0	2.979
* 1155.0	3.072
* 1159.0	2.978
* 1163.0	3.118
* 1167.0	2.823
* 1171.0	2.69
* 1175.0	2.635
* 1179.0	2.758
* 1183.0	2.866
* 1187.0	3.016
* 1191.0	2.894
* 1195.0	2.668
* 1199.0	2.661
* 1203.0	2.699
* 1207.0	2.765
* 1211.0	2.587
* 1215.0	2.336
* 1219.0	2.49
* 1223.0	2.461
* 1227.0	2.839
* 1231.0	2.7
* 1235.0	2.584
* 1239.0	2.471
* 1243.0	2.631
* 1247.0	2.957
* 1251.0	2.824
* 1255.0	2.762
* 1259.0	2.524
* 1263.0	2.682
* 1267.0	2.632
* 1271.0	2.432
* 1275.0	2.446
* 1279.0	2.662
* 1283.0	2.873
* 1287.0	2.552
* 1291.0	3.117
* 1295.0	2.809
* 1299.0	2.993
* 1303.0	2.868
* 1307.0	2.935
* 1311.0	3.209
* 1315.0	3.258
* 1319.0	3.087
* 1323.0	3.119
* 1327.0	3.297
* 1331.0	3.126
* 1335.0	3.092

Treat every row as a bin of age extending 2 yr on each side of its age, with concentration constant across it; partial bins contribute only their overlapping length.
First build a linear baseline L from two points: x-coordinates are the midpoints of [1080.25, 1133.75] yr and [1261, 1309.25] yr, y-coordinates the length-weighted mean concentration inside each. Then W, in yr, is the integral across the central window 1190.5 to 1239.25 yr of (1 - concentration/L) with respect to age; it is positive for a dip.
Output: 4.9 yr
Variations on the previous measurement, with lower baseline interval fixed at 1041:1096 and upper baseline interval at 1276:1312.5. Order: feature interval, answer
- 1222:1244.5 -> 2.11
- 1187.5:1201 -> 0.62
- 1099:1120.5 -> -2.87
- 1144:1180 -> 0.55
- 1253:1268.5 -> 1.26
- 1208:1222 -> 1.96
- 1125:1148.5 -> -0.69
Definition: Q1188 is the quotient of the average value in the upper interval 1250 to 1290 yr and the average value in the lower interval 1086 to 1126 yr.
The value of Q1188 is 0.82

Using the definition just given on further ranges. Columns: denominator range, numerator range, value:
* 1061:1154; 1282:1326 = 0.97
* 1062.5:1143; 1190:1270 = 0.85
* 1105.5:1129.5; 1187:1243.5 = 0.83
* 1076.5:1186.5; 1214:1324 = 0.90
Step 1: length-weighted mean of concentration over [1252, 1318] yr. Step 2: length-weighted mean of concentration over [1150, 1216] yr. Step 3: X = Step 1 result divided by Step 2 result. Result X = 1.0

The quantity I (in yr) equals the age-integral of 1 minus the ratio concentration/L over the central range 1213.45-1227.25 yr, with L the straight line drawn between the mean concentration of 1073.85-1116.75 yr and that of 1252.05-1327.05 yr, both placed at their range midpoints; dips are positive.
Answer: 2.2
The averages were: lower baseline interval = 3.21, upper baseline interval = 2.84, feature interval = 2.5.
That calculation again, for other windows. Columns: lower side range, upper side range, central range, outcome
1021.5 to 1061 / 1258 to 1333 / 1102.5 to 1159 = -5.0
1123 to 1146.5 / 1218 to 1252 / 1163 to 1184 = 0.8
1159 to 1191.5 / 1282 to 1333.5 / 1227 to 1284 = 5.7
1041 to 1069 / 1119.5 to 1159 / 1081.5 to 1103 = -1.9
